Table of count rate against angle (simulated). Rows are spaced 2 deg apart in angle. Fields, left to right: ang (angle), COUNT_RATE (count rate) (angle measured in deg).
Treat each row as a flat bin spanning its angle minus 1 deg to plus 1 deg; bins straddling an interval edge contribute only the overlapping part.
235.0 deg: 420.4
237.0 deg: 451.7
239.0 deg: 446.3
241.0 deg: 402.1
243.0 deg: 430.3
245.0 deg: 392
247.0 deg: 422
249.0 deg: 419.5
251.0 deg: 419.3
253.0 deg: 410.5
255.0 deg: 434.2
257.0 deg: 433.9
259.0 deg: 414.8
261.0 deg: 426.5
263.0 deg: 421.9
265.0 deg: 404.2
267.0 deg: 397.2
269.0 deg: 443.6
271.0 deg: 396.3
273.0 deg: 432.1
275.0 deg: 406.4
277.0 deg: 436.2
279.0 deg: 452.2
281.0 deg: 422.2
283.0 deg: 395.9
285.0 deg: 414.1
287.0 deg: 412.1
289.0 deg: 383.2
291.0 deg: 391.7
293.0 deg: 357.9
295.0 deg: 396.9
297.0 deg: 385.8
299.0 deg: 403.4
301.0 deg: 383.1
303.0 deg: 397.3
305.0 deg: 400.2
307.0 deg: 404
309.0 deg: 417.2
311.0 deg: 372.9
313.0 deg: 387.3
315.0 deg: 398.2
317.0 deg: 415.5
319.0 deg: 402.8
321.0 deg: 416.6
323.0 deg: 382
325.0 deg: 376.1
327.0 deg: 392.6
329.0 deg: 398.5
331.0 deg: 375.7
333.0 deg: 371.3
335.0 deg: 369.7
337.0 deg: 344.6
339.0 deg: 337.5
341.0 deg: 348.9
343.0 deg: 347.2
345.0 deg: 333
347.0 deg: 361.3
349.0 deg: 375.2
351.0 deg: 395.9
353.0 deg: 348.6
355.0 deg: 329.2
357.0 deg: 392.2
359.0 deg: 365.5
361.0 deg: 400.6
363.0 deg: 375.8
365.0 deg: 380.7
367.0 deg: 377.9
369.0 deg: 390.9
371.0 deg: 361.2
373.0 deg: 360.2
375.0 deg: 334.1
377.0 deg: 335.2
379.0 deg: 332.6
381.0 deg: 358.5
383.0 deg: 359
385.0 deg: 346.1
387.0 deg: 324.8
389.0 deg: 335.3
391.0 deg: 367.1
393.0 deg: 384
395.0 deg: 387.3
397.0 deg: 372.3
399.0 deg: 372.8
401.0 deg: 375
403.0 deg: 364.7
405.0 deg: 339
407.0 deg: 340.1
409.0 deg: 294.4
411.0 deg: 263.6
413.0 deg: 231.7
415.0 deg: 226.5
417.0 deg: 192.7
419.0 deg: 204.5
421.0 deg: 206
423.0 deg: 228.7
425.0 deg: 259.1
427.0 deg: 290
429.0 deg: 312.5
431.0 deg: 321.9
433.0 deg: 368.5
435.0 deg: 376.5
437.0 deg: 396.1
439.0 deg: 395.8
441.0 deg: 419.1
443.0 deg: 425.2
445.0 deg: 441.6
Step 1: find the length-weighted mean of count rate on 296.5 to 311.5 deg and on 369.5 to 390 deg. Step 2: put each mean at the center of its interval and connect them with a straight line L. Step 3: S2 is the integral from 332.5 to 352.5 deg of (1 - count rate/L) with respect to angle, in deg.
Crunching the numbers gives 0.7 deg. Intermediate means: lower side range 397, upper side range 346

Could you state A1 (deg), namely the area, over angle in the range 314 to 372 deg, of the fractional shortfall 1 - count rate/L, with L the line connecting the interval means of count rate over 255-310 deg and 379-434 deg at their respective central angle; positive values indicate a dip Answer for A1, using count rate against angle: -2.1 deg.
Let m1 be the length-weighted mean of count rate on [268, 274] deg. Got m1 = 424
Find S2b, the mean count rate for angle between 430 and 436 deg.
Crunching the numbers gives 356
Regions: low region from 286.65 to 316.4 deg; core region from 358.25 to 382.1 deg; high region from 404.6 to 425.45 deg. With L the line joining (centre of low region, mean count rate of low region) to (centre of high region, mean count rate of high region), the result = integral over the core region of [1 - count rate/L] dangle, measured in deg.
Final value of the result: -4.47 deg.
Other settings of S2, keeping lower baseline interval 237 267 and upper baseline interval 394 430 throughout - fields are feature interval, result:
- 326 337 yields -0.7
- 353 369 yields -2.0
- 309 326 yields -1.3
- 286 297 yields 0.0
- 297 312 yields -0.7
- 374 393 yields -1.9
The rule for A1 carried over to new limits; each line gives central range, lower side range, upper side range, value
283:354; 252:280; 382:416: 0.83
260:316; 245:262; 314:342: -0.38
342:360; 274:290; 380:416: 0.34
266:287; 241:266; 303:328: -0.45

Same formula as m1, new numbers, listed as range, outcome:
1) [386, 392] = 342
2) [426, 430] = 301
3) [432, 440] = 384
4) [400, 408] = 355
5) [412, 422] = 212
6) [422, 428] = 259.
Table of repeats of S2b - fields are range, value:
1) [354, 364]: 373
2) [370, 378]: 348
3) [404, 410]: 324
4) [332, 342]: 354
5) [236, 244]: 433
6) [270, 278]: 418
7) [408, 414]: 263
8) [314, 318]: 407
